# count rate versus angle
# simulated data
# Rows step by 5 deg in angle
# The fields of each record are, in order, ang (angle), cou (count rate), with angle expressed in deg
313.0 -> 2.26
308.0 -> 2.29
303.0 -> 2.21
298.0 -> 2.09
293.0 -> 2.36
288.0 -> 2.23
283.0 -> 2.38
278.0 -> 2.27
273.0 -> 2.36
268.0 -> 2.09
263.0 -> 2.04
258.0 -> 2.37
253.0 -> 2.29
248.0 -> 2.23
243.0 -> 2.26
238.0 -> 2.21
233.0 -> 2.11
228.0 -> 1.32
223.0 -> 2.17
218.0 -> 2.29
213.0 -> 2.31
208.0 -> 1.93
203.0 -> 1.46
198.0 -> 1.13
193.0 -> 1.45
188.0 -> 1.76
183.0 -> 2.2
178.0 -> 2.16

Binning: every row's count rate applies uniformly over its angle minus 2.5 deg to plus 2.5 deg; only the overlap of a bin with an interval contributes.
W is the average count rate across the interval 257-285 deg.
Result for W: 2.24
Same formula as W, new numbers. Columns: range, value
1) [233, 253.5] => 2.23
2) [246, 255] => 2.26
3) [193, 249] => 1.92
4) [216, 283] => 2.16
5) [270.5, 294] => 2.32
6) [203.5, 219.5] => 2.08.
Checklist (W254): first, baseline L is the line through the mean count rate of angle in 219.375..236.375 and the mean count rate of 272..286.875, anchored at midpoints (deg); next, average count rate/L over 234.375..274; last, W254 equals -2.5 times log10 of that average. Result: -0.05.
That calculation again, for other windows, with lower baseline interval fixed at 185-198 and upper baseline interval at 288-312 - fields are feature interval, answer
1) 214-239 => -0.153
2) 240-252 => -0.189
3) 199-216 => -0.123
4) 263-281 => -0.081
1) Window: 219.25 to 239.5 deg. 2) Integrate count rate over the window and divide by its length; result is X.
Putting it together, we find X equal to 1.96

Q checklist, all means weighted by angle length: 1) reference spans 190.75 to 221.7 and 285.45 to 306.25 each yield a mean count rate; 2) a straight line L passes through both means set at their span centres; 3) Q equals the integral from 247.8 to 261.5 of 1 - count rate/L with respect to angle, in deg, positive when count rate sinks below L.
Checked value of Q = -1.8 deg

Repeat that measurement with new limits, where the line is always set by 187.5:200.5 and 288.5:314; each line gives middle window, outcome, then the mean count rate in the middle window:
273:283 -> -1.28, 2.32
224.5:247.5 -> -3.61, 2.01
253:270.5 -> -2.35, 2.18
